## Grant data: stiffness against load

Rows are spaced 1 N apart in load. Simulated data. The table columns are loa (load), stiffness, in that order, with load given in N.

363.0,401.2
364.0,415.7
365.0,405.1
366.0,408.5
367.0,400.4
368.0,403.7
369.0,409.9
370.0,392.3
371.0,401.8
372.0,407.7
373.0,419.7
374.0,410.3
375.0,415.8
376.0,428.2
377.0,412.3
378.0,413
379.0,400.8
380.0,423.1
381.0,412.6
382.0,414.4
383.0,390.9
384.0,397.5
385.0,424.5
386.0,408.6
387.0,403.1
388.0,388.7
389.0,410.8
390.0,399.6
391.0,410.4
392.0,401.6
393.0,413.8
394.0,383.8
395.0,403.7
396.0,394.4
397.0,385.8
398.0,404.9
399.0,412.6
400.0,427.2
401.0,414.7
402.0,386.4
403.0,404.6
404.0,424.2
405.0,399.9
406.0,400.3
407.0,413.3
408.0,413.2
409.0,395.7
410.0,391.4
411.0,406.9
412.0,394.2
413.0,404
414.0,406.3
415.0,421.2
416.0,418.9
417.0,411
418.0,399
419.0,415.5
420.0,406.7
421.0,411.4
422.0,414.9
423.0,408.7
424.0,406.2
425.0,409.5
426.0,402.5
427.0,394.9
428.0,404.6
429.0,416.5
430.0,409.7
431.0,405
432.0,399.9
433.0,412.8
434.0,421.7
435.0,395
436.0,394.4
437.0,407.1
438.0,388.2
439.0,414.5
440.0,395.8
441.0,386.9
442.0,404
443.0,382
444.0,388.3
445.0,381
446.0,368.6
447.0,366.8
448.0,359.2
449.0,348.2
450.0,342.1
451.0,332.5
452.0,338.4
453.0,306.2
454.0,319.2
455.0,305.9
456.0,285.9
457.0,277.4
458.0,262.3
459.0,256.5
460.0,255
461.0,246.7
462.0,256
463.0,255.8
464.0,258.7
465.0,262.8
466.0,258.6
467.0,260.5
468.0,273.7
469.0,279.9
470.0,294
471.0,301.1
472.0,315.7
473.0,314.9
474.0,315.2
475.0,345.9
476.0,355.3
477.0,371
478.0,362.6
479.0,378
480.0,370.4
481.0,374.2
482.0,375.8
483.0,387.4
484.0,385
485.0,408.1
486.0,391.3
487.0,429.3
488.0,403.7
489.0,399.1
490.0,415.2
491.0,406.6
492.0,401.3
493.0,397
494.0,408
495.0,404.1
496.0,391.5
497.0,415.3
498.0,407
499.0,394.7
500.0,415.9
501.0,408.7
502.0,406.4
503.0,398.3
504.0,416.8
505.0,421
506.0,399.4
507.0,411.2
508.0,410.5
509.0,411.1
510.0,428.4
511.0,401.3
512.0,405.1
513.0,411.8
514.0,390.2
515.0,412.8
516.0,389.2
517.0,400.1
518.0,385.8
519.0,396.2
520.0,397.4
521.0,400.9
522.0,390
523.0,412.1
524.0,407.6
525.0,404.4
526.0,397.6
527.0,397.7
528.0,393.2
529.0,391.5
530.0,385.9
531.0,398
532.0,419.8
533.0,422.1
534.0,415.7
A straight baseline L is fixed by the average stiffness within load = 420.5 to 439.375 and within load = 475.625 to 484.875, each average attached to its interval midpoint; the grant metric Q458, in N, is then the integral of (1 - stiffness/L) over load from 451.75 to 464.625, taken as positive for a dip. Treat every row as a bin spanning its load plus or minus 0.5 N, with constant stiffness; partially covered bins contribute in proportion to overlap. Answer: 3.7 N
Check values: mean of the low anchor 406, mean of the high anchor 375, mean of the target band 277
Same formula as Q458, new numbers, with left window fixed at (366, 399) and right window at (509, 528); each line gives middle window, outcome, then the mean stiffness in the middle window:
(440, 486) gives 8.7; 328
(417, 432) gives -0.1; 407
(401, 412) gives 0.0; 404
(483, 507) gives -0.2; 405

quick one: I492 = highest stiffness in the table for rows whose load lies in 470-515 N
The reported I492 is 429.3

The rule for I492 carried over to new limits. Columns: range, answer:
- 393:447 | 427.2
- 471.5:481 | 378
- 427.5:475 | 421.7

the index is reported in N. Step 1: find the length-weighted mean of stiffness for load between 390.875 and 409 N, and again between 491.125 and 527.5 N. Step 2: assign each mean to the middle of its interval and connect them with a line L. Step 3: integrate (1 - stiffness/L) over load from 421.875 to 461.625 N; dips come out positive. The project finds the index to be 3.93 N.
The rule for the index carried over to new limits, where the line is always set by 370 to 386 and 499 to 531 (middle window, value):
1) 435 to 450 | 0.9 N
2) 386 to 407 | 0.3 N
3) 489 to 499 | 0.0 N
